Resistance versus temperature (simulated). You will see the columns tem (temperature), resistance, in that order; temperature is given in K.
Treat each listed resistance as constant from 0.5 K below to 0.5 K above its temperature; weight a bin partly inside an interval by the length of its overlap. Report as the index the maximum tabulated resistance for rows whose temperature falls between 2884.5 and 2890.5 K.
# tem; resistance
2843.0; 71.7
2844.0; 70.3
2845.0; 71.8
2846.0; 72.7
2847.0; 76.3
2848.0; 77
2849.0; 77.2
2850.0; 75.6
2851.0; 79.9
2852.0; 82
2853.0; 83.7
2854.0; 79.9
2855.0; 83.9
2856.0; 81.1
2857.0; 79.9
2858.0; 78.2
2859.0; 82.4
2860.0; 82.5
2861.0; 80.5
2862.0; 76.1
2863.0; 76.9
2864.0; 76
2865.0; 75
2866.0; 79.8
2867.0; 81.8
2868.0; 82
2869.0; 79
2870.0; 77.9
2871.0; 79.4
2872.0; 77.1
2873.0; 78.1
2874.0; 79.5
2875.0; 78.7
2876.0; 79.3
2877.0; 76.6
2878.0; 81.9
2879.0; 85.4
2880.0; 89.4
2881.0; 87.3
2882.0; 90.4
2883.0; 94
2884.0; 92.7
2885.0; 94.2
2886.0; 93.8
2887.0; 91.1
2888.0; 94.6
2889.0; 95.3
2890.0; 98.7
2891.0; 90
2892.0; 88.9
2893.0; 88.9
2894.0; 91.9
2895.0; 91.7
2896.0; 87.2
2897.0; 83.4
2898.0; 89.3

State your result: 98.7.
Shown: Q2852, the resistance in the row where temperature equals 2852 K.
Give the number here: 82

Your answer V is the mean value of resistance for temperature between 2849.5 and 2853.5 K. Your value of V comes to 80.3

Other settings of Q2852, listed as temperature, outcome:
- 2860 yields 82.5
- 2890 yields 98.7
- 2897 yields 83.4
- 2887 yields 91.1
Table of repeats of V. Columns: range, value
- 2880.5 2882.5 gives 88.8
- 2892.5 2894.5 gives 90.4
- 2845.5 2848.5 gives 75.3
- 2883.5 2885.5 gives 93.5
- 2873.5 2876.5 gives 79.2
